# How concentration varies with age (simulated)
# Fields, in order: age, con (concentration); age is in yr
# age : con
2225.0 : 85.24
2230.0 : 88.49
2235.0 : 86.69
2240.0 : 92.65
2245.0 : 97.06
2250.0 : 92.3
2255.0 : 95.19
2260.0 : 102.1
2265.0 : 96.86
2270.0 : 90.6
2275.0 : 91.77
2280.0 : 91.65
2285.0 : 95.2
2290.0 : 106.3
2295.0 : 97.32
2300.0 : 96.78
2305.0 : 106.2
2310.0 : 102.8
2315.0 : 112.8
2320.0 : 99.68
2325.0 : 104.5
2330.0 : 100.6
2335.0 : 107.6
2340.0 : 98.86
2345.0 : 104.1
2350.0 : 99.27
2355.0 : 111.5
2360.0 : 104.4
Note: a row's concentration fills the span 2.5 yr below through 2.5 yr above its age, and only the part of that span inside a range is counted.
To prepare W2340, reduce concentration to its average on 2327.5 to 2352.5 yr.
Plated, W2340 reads 102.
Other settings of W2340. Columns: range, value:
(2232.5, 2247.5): 92.1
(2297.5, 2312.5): 102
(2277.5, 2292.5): 97.7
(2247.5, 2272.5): 95.4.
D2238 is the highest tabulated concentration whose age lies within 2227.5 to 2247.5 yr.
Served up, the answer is 97.06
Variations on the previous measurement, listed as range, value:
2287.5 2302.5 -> 106.3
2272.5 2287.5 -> 95.2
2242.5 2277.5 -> 102.1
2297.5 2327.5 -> 112.8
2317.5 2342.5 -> 107.6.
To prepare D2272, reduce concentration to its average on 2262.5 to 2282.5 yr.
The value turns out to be 92.7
